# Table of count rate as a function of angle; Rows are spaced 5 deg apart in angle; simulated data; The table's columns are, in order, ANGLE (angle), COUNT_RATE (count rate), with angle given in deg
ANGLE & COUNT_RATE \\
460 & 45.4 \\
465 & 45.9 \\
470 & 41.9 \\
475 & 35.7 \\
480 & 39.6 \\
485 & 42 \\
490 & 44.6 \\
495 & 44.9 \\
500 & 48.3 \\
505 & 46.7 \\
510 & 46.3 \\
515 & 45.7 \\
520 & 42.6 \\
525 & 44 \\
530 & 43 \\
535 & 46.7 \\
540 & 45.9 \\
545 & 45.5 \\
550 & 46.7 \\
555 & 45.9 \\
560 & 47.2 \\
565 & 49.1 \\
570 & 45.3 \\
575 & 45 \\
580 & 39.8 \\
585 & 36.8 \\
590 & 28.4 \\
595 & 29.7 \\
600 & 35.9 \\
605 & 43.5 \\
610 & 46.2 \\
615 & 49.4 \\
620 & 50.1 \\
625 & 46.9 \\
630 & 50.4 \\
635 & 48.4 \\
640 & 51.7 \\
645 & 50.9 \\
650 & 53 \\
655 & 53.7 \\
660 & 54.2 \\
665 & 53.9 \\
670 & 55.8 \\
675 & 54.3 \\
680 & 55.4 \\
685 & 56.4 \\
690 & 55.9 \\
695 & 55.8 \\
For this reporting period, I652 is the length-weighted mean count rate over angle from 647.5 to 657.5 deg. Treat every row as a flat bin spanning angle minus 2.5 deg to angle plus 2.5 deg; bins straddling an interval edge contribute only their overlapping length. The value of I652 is 53.4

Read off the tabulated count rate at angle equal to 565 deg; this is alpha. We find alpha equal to 49.1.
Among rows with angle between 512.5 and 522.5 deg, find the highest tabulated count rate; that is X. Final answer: 45.7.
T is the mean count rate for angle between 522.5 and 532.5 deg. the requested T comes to 43.5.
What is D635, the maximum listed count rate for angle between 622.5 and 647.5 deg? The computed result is 51.7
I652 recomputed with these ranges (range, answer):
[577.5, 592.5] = 35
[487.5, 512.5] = 46.2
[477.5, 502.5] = 43.9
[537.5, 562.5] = 46.2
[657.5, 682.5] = 54.7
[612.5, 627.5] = 48.8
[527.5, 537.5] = 44.9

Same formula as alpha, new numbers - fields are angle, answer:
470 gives 41.9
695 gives 55.8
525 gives 44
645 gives 50.9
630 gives 50.4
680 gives 55.4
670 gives 55.8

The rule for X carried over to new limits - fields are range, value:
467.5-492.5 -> 44.6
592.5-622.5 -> 50.1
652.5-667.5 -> 54.2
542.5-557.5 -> 46.7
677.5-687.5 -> 56.4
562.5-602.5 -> 49.1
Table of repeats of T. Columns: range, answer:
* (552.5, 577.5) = 46.5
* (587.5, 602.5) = 31.3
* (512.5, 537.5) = 44.4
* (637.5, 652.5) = 51.9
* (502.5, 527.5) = 45.1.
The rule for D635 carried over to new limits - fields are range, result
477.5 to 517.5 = 48.3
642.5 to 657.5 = 53.7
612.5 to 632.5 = 50.4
